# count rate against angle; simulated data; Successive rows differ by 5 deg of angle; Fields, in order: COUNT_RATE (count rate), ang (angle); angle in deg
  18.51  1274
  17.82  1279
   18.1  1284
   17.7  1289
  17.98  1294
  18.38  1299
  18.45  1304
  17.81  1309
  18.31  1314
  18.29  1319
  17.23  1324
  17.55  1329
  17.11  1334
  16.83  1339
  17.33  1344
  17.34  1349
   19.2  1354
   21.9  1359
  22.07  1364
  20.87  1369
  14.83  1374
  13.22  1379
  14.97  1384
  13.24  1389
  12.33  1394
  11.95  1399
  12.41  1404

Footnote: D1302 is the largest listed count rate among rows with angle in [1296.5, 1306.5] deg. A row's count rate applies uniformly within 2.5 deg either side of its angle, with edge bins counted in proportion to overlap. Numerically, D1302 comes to 18.45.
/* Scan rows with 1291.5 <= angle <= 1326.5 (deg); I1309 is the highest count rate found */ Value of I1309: 18.45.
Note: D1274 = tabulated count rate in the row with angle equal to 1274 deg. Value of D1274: 18.51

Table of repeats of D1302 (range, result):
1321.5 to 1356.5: 19.2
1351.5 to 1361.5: 21.9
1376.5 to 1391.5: 14.97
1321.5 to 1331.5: 17.55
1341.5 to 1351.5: 17.34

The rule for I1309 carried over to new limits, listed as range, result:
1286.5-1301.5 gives 18.38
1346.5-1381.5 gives 22.07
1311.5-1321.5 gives 18.31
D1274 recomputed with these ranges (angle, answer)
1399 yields 11.95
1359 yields 21.9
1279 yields 17.82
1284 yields 18.1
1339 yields 16.83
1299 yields 18.38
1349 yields 17.34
